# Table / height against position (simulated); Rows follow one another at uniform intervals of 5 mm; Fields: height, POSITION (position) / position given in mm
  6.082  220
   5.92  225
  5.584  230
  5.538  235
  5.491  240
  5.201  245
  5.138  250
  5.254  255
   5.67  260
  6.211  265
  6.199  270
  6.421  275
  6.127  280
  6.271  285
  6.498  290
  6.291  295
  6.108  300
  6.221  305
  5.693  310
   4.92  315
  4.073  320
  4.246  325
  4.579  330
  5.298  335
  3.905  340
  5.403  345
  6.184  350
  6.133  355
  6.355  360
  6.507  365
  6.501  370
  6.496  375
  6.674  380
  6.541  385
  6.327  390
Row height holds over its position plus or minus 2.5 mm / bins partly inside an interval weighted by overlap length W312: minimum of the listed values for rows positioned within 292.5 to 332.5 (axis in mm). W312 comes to 4.073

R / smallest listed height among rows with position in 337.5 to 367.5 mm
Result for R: 3.905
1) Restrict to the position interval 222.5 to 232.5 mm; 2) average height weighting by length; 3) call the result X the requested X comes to 5.75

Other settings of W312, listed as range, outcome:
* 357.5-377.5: 6.355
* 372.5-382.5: 6.496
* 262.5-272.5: 6.199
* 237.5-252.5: 5.138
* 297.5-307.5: 6.108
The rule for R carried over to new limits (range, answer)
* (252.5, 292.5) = 5.254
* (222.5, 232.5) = 5.584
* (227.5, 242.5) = 5.491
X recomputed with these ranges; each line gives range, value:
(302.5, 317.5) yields 5.61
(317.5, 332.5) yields 4.3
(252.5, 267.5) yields 5.71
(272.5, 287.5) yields 6.27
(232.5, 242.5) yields 5.51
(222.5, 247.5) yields 5.55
